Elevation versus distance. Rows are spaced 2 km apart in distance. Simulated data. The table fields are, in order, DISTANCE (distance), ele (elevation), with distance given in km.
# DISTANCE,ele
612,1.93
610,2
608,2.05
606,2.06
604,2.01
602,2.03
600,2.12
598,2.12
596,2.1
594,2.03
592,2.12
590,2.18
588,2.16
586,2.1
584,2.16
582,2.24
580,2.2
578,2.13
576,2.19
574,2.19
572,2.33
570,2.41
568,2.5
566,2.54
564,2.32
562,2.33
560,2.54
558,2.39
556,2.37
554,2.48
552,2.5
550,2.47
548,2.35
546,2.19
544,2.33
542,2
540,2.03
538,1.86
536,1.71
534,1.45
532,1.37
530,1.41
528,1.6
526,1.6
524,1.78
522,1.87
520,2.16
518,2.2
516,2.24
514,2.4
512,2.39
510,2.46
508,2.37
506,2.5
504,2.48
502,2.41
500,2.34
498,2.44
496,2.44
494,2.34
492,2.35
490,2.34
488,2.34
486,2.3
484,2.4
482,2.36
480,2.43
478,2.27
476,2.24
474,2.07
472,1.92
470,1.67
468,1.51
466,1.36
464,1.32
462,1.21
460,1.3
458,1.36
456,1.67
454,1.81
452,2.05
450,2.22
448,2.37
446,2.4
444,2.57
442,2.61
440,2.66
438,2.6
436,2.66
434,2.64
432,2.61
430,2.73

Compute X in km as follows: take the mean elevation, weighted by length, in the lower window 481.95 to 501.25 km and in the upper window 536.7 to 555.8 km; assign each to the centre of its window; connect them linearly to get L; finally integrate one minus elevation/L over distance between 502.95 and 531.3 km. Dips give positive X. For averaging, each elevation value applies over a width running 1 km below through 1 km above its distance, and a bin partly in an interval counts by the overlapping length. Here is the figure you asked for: 2.6 km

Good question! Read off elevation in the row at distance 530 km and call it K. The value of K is 1.41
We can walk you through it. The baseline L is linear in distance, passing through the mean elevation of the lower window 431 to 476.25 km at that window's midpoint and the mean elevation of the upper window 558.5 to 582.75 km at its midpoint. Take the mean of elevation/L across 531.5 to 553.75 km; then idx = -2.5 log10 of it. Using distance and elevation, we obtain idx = 0.10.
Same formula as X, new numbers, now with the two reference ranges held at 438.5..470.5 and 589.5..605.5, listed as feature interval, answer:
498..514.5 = -3.84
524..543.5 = 3.01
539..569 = -4.86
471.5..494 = -4.10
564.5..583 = -2.26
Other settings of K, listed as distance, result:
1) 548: 2.35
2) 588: 2.16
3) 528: 1.6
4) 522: 1.87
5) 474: 2.07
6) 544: 2.33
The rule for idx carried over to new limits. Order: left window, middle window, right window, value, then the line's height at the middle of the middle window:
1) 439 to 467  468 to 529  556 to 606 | -0.09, 2.03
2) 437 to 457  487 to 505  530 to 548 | -0.16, 2.07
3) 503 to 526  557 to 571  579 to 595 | -0.12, 2.17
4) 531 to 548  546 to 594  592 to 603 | -0.16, 1.99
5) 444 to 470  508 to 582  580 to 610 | -0.09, 1.98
